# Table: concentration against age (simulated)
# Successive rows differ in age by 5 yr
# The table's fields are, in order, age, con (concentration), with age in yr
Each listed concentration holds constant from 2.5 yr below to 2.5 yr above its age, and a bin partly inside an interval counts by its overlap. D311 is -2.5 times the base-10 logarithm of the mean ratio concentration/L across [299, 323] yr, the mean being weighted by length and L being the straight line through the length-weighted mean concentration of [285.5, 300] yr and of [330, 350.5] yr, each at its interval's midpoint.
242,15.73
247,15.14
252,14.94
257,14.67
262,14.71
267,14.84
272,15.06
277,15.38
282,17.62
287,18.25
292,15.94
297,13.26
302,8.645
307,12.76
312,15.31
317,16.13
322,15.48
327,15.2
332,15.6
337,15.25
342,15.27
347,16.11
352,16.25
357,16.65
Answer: 0.15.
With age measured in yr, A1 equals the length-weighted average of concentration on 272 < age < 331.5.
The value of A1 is 14.9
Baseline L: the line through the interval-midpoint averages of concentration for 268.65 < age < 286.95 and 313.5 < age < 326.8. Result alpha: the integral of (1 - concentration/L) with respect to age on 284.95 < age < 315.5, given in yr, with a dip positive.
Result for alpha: 3.7 yr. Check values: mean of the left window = 16.3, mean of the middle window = 14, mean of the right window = 15.7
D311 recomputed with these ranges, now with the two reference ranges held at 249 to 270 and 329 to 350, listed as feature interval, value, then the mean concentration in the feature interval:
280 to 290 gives -0.19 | 17.9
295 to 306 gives 0.34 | 11.1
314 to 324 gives -0.03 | 15.8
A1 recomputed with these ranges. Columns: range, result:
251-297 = 15.6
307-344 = 15.3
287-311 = 13.4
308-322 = 15.4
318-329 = 15.5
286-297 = 16.1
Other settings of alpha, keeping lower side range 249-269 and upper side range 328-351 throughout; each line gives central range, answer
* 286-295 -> -0.9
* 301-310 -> 2.3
